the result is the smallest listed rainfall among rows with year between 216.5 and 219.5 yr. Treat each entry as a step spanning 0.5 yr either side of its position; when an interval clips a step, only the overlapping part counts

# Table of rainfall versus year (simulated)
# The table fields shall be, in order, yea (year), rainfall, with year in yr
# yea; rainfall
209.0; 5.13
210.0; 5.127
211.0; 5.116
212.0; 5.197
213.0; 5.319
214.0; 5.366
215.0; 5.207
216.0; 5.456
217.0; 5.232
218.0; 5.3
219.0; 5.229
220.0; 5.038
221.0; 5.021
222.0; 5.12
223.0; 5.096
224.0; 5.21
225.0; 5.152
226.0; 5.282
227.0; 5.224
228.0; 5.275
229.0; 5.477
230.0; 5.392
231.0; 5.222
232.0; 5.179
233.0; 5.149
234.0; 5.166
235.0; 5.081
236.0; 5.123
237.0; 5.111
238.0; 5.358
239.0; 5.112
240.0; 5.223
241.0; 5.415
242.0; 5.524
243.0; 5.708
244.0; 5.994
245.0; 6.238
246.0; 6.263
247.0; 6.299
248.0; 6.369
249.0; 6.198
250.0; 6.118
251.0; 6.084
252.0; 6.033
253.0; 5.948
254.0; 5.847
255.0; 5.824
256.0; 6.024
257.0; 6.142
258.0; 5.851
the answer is 5.229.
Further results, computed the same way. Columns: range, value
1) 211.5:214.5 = 5.197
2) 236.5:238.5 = 5.111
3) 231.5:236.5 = 5.081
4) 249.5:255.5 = 5.824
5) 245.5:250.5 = 6.118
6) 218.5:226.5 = 5.021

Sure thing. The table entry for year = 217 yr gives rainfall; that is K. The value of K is 5.232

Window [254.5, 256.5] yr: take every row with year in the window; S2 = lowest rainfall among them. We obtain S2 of 5.824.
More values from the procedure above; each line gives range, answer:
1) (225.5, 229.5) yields 5.224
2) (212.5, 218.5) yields 5.207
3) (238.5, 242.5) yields 5.112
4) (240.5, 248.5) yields 5.415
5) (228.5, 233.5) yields 5.149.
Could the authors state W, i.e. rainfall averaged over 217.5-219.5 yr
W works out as 5.26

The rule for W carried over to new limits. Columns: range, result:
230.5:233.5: 5.18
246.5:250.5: 6.25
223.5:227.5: 5.22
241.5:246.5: 5.95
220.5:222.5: 5.07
